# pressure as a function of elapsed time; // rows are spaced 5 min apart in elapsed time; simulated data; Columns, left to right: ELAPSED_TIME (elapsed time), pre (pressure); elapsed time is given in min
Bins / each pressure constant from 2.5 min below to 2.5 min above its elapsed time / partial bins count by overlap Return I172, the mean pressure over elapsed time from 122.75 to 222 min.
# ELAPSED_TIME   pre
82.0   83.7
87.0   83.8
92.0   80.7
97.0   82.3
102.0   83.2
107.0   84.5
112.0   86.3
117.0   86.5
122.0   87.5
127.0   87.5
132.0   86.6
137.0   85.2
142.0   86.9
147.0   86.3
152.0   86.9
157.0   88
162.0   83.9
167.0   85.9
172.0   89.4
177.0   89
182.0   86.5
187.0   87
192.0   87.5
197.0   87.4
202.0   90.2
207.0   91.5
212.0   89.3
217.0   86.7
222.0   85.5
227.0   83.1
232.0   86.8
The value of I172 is 87.4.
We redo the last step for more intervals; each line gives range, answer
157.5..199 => 87.1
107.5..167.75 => 86.4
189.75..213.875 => 89.2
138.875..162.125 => 86.6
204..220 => 89.1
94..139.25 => 85.5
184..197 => 87.2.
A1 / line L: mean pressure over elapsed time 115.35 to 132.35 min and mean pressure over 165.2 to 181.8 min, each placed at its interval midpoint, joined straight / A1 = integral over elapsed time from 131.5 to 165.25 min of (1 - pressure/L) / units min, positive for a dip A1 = 0.50 min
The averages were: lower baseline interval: 87.1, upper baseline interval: 88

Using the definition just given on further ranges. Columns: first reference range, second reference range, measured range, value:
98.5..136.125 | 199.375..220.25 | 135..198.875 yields 0.6 min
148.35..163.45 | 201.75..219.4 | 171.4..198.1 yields 0.1 min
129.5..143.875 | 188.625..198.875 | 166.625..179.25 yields -0.2 min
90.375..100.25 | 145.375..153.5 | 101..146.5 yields -1.0 min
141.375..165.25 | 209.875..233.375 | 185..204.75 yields -0.4 min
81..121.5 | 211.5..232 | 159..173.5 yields -0.2 min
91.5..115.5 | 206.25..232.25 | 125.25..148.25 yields -0.5 min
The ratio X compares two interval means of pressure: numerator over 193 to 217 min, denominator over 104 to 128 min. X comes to 1.0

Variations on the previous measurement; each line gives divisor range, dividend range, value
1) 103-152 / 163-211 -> 1.02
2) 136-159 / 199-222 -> 1.03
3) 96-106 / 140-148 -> 1.04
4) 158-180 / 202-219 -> 1.03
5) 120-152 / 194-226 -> 1.02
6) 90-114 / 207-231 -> 1.04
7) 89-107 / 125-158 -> 1.05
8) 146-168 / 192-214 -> 1.04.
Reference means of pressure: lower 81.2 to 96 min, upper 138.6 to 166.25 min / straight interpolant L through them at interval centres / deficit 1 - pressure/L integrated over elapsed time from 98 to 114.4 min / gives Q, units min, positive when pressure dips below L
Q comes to -0.2 min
